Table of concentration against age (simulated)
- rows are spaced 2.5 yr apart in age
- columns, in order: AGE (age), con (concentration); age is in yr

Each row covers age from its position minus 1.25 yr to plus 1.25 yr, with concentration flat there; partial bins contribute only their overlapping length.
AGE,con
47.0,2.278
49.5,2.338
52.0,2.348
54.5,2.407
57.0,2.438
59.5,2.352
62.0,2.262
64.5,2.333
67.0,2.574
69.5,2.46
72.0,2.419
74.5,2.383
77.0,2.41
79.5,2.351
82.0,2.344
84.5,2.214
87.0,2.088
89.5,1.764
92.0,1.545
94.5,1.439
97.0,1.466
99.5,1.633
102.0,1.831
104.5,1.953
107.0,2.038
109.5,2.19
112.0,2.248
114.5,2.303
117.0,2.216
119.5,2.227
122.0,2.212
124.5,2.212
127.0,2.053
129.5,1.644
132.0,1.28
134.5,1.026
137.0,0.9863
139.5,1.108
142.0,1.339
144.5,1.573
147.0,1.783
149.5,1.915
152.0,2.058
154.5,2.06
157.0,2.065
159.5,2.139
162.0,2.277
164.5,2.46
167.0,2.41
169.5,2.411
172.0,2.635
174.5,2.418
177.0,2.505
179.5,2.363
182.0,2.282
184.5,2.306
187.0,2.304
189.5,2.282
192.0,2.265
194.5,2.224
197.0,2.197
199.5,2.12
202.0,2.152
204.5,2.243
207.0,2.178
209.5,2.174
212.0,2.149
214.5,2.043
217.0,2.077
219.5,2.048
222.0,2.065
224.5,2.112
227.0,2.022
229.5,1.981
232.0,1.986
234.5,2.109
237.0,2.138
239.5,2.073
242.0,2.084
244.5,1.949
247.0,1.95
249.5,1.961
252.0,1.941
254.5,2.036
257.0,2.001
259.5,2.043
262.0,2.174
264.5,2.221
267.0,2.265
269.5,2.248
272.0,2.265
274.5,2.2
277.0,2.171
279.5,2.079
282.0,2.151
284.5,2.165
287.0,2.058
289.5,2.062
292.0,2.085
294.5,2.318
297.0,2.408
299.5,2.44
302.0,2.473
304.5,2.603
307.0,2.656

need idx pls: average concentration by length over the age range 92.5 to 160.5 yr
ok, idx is 1.81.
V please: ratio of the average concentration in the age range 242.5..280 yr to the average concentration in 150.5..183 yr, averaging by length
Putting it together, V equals 0.9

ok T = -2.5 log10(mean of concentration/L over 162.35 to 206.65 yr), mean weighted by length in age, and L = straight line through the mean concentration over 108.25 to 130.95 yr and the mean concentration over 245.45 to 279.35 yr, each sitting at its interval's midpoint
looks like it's -0.10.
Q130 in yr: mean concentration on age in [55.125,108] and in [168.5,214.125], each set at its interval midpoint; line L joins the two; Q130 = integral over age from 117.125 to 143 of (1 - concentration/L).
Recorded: 6.48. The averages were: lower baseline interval 2.11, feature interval 1.64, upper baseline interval 2.28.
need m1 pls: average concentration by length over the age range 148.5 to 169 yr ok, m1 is 2.18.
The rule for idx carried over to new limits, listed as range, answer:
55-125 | 2.14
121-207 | 2.04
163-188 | 2.41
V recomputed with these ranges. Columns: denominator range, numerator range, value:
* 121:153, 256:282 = 1.34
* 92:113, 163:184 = 1.33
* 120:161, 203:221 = 1.23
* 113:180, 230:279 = 1.05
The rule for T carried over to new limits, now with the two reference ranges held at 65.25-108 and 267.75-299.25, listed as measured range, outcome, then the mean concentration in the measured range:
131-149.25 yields 0.49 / 1.33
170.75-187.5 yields -0.14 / 2.41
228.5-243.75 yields 0.05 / 2.06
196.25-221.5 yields 0.00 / 2.13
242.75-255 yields 0.11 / 1.97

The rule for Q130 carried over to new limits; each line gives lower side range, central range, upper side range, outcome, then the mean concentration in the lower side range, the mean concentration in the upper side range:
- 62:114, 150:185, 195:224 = -3.1 yr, 2.09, 2.13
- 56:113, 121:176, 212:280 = 5.0 yr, 2.12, 2.08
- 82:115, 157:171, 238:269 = -2.5 yr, 1.91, 2.06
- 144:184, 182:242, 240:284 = 0.6 yr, 2.22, 2.1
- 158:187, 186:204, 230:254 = 0.3 yr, 2.38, 2.02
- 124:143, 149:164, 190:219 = -4.0 yr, 1.43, 2.17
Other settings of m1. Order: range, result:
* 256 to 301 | 2.19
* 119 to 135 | 1.82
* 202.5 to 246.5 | 2.08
